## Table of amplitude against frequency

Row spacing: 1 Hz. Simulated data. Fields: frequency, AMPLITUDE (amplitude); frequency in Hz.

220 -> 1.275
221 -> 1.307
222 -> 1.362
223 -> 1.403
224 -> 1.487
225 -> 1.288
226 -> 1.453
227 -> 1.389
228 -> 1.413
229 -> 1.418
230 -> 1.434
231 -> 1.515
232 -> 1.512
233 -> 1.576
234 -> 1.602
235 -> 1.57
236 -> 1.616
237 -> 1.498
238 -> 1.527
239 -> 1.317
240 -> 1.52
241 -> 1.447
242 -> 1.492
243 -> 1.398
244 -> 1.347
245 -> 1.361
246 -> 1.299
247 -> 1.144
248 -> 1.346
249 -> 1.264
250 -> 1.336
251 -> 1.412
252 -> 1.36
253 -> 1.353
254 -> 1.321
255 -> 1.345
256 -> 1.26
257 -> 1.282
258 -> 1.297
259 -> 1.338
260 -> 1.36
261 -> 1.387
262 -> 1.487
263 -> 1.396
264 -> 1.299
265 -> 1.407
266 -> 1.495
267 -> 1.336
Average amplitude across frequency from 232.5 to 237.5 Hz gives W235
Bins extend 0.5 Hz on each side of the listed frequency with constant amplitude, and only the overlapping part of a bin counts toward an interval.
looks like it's 1.57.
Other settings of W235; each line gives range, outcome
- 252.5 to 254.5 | 1.34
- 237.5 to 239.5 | 1.42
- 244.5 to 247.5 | 1.27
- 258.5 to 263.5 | 1.39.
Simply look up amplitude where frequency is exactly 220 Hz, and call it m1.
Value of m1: 1.275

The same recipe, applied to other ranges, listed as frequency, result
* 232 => 1.512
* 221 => 1.307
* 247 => 1.144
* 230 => 1.434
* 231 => 1.515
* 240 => 1.52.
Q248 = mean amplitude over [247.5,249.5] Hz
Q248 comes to 1.31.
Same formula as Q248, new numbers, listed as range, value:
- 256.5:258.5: 1.29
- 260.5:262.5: 1.44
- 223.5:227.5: 1.4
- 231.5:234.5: 1.56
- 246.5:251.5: 1.3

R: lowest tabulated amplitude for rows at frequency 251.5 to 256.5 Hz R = 1.26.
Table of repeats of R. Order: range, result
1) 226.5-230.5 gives 1.389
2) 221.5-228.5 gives 1.288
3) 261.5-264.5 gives 1.299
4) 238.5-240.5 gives 1.317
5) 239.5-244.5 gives 1.347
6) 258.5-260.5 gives 1.338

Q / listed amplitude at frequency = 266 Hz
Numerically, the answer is 1.495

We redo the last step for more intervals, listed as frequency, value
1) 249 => 1.264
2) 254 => 1.321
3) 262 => 1.487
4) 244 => 1.347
